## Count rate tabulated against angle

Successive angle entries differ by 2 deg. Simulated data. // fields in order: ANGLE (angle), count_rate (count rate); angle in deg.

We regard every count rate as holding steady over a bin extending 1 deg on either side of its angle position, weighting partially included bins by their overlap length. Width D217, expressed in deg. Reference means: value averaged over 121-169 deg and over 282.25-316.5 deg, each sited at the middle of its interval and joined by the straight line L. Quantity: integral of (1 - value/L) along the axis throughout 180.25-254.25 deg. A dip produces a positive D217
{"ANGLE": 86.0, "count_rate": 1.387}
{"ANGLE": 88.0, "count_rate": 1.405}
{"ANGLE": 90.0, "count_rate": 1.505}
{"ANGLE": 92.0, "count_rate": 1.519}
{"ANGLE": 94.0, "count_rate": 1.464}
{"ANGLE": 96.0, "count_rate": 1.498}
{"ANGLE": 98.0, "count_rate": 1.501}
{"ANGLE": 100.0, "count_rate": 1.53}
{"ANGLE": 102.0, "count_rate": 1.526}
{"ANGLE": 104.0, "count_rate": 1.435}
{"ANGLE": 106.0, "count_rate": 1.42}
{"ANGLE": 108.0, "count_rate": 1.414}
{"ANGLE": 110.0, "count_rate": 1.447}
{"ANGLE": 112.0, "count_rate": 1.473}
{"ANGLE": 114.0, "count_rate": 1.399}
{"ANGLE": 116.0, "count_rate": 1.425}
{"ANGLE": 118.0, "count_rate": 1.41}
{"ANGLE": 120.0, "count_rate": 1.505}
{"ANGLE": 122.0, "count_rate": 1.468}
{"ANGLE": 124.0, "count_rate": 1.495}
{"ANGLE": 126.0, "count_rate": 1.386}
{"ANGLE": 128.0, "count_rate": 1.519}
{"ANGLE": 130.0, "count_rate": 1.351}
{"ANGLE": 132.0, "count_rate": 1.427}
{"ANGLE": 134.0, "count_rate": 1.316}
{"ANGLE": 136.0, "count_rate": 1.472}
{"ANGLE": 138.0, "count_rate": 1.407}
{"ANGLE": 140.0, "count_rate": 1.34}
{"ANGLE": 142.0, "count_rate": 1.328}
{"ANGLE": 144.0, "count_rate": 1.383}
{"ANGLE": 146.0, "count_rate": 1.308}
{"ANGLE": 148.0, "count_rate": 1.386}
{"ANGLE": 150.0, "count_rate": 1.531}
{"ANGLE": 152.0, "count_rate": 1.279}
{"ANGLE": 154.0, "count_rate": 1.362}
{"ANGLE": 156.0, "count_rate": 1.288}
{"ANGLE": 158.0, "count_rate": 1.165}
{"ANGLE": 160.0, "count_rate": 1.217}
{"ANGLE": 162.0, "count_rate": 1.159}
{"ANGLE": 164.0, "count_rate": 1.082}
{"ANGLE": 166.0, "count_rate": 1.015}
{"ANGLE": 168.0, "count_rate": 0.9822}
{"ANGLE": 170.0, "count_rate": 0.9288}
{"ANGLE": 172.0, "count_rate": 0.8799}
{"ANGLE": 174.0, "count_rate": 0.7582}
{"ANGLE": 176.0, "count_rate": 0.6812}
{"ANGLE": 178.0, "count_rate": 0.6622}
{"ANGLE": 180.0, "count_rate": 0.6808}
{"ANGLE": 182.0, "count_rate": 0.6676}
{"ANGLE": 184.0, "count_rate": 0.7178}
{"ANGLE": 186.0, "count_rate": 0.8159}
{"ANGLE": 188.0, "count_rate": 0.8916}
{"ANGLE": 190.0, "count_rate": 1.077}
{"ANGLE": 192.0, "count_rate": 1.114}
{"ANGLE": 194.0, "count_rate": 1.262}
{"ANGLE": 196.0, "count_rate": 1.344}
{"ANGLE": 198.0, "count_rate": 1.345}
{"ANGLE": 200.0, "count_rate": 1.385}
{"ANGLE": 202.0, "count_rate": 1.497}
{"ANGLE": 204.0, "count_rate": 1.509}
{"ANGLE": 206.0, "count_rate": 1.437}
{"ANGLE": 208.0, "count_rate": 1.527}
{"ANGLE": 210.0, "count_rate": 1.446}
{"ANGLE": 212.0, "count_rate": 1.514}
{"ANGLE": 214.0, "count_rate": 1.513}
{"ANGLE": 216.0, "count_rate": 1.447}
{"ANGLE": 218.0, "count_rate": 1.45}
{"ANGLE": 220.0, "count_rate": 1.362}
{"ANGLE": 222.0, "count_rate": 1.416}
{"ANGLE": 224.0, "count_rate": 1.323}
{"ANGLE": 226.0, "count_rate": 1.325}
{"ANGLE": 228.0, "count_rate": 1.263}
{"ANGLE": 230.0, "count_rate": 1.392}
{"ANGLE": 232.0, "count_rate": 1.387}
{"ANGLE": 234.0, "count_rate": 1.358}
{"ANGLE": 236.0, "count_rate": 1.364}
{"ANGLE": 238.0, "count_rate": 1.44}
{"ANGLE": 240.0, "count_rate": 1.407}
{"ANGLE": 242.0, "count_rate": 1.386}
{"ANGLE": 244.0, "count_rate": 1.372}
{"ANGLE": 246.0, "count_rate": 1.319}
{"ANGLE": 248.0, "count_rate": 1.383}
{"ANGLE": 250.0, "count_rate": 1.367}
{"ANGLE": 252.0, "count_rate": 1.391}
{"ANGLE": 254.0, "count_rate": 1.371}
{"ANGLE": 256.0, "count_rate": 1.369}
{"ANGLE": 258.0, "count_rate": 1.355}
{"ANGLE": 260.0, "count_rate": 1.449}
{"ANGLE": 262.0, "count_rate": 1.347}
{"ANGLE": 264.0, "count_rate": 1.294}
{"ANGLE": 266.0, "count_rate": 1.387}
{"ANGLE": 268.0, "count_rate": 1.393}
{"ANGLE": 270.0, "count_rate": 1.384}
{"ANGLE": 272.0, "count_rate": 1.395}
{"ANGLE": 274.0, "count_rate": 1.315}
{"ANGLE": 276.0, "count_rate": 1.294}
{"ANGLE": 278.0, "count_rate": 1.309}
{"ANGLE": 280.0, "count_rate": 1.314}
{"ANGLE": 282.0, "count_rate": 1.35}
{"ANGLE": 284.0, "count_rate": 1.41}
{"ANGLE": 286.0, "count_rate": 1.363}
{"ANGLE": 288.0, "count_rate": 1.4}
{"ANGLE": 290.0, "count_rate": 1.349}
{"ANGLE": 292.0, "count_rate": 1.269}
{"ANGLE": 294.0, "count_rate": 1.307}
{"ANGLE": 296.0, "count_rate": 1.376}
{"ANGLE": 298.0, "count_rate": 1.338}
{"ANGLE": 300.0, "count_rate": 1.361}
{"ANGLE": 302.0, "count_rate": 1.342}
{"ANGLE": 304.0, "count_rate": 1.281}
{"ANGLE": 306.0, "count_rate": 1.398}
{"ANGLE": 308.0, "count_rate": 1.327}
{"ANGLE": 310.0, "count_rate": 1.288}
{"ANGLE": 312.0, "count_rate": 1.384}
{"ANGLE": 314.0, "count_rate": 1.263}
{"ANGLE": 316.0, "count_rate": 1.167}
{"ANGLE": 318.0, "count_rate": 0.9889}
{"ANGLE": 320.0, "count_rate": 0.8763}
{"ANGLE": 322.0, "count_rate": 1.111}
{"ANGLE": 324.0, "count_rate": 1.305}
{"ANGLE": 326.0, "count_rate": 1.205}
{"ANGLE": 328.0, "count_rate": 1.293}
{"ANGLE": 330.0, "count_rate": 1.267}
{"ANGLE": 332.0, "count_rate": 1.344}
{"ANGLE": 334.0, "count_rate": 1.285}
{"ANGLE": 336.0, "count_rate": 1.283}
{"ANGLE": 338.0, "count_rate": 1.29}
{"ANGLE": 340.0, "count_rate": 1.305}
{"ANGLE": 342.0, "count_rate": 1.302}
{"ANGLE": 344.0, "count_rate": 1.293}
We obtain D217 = 1.1 deg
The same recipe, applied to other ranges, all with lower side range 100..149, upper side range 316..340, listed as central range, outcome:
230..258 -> -1.78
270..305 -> -2.56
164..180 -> 6.10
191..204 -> 0.05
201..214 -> -1.53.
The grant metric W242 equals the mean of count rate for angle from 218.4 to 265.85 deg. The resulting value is 1.37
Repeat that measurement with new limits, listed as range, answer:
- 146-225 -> 1.18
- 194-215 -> 1.44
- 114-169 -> 1.33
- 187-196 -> 1.11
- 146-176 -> 1.14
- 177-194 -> 0.854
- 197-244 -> 1.41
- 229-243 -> 1.39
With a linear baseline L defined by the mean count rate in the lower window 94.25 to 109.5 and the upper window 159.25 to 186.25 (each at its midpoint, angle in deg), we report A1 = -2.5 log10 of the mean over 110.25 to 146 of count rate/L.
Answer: -0.14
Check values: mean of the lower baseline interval 1.47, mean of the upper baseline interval 0.873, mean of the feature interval 1.42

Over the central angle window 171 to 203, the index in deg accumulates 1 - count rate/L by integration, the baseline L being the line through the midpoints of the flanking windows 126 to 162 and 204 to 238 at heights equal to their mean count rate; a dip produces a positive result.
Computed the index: 9.3 deg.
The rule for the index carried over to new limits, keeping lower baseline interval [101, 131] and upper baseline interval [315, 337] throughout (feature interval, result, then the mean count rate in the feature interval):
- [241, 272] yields -2.3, 1.37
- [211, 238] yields -1.6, 1.4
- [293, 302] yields -0.9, 1.35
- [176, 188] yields 5.7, 0.722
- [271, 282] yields -0.7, 1.33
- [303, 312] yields -0.9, 1.33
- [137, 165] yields 2.0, 1.3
